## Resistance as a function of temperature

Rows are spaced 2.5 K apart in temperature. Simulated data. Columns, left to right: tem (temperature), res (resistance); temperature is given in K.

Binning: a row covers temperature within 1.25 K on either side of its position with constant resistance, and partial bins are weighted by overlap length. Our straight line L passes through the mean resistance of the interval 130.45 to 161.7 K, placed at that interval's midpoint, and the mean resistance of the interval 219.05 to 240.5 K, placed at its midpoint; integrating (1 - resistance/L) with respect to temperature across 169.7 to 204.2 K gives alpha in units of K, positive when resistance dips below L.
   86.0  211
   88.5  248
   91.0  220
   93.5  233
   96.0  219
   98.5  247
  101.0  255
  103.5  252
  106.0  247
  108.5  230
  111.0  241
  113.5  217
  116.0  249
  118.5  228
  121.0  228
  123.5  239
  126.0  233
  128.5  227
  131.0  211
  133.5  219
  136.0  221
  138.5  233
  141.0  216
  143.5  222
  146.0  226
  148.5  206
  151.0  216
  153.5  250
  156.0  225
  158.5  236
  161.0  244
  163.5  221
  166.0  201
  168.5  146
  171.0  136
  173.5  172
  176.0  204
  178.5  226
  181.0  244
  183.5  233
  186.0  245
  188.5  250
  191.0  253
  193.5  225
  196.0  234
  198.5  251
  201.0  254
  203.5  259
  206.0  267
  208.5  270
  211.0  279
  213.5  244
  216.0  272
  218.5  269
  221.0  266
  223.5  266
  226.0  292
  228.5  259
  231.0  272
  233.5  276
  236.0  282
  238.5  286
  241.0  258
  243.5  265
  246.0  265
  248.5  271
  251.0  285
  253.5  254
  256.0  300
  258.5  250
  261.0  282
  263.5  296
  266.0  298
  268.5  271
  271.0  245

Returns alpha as 3.1 K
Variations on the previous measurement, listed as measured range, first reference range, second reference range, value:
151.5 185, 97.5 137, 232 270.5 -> 5.2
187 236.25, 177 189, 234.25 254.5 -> -1.5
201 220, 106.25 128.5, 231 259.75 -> -0.3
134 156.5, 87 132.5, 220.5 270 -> 2.0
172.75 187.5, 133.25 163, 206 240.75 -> 1.4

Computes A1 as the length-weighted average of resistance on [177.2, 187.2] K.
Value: 237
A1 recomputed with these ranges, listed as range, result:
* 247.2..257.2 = 277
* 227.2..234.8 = 269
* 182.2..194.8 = 241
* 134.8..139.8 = 227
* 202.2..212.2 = 269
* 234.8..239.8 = 284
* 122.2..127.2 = 236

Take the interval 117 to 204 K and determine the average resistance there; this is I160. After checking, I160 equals 224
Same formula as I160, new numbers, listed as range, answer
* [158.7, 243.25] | 244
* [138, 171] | 215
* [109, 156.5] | 227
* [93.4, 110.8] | 241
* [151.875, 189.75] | 216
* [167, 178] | 170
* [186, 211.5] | 253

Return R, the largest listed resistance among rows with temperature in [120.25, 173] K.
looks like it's 250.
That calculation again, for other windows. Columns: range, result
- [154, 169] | 244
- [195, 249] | 292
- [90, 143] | 255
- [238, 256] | 300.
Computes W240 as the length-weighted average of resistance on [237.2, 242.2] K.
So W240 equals 272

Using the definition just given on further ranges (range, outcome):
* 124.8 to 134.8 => 222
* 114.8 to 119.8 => 238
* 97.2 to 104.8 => 251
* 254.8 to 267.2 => 285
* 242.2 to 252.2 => 271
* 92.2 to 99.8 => 233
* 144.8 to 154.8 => 224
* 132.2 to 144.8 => 222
